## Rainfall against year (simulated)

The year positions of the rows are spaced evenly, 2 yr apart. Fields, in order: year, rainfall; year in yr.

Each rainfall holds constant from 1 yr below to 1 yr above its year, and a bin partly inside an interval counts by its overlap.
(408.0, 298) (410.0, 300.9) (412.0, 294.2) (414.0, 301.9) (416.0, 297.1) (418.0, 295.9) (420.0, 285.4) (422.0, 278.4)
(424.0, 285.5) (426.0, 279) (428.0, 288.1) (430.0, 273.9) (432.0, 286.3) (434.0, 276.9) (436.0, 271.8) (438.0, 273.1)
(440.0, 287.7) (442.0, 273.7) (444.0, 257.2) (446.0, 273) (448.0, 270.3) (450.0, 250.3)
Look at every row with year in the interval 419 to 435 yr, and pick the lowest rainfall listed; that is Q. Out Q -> 273.9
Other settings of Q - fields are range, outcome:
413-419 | 295.9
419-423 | 278.4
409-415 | 294.2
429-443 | 271.8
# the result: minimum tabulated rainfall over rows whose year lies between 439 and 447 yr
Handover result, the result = 257.2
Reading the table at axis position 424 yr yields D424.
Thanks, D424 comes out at 285.5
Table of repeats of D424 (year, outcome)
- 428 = 288.1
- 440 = 287.7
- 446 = 273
